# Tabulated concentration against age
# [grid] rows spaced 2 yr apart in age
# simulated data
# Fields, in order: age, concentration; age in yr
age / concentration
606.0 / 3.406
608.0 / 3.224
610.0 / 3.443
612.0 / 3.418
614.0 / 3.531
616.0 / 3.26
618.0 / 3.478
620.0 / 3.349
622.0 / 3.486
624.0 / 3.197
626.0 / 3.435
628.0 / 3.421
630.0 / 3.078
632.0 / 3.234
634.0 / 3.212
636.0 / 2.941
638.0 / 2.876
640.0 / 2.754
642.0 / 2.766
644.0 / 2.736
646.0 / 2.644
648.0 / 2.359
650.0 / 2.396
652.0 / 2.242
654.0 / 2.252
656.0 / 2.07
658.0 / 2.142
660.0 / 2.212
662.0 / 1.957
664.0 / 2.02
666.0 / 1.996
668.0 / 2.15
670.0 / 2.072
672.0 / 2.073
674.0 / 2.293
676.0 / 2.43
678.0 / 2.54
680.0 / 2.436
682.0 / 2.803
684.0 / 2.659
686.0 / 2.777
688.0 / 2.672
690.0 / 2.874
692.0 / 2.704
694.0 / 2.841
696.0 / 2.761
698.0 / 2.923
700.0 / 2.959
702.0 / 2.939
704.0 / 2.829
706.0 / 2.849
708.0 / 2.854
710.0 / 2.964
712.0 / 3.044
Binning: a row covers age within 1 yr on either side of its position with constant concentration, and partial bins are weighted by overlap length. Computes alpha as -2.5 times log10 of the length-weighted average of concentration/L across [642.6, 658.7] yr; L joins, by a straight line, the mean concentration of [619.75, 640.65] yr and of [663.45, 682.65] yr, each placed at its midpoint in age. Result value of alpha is 0.16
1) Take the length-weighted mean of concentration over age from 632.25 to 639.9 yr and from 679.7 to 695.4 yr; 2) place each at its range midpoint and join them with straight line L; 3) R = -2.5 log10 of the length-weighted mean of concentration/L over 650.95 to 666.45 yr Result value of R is 0.34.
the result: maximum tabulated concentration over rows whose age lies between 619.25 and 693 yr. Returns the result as 3.486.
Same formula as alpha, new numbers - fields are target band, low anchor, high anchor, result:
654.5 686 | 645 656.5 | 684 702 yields 0.130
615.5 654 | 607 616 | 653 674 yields -0.055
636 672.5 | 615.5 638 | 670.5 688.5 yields 0.225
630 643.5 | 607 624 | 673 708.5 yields 0.084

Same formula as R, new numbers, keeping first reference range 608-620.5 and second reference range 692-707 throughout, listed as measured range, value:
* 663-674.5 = 0.41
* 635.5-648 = 0.18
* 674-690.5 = 0.14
